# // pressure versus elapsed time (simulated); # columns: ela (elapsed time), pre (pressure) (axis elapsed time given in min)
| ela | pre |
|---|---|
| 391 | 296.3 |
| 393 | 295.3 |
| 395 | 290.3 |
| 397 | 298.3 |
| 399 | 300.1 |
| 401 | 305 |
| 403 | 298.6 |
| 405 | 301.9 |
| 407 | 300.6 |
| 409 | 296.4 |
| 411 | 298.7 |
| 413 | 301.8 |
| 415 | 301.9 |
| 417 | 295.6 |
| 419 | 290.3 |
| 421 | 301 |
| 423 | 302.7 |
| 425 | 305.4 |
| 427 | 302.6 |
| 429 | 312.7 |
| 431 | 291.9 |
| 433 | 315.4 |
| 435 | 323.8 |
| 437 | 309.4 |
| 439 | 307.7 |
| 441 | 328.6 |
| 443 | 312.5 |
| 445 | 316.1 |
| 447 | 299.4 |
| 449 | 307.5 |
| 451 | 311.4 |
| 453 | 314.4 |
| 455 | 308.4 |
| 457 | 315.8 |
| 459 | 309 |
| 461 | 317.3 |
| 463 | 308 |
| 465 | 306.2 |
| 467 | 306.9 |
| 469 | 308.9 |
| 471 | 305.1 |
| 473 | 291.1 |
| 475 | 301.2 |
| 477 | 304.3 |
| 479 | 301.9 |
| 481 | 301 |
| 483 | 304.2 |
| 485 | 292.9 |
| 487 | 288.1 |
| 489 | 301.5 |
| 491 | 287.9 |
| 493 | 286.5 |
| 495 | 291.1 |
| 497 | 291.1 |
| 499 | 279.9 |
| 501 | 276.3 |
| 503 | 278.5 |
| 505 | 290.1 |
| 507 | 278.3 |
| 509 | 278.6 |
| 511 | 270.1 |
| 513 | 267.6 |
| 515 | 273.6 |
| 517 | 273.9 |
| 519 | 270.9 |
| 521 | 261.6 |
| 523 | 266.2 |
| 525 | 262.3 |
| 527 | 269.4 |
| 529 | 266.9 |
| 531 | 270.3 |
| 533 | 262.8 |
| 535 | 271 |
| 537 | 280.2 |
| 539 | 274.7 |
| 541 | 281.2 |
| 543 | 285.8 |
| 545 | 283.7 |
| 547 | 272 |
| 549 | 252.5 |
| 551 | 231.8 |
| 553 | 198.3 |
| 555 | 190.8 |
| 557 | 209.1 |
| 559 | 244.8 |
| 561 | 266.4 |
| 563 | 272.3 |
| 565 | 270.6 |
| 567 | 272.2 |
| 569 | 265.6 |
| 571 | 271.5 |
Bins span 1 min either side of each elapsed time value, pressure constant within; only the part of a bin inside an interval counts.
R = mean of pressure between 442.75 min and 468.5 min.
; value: 310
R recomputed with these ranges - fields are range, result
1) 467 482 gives 302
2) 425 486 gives 308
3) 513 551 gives 270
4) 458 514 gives 294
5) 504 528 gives 272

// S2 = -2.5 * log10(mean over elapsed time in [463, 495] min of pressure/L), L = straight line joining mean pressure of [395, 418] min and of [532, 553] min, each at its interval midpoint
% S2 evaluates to -0.07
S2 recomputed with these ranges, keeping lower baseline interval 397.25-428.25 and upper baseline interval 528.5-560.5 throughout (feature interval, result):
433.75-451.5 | -0.08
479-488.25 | -0.08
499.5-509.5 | -0.05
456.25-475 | -0.09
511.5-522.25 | -0.02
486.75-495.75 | -0.07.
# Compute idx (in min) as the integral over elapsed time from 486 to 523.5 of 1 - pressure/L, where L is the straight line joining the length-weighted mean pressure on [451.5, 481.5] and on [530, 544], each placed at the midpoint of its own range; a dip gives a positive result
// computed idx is 1.3 min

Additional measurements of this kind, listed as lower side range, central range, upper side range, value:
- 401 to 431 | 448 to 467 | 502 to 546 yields -1.3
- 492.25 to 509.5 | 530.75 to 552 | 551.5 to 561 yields -3.1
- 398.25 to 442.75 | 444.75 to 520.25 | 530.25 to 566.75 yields -3.6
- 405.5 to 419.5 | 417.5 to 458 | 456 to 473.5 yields -0.8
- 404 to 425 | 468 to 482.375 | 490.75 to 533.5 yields -0.9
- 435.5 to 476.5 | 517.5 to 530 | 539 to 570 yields 0.2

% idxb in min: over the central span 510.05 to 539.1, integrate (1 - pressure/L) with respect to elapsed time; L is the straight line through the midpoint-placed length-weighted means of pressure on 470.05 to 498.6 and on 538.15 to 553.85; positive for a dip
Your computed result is 0.4 min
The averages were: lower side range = 296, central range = 269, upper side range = 260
